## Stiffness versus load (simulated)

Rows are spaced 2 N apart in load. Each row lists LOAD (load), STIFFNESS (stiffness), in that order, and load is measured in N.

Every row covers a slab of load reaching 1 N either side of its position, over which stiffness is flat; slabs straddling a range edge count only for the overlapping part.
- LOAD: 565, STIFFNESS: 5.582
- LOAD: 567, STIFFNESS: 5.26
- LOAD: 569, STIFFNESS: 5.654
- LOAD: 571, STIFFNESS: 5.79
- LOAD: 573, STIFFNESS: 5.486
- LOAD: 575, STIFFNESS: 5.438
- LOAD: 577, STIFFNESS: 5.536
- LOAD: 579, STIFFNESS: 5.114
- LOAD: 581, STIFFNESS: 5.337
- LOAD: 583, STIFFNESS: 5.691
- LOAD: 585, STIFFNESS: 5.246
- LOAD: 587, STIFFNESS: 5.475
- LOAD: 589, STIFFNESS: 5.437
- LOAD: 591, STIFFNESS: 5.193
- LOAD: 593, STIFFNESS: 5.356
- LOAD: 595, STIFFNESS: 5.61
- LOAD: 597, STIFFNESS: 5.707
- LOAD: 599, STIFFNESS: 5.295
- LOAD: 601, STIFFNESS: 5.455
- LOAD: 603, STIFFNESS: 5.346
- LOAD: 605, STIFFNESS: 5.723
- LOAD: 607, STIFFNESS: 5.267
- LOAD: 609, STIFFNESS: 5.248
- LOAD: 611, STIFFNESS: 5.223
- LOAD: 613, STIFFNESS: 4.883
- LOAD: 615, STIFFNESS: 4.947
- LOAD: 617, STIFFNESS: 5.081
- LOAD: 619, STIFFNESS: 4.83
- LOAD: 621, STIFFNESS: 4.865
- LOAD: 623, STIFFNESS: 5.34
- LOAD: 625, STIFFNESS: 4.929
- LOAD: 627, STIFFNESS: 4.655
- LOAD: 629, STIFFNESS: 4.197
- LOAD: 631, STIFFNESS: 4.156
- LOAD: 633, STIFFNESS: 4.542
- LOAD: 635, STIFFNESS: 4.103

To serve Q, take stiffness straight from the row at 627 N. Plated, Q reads 4.655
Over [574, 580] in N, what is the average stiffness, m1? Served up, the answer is 5.36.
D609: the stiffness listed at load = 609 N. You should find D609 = 5.248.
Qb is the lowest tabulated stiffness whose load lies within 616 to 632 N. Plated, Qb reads 4.156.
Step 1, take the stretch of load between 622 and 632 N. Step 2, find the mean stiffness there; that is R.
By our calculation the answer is 4.66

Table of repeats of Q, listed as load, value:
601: 5.455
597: 5.707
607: 5.267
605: 5.723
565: 5.582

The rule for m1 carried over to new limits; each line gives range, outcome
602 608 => 5.45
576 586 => 5.38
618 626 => 4.99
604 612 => 5.37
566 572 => 5.57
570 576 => 5.57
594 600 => 5.54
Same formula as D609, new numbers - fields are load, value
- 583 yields 5.691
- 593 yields 5.356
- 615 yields 4.947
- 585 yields 5.246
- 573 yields 5.486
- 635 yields 4.103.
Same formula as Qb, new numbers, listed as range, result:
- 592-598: 5.356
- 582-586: 5.246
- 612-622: 4.83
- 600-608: 5.267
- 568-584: 5.114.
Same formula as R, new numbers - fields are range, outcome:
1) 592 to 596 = 5.48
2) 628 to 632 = 4.18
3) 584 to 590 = 5.39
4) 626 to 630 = 4.43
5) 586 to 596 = 5.41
